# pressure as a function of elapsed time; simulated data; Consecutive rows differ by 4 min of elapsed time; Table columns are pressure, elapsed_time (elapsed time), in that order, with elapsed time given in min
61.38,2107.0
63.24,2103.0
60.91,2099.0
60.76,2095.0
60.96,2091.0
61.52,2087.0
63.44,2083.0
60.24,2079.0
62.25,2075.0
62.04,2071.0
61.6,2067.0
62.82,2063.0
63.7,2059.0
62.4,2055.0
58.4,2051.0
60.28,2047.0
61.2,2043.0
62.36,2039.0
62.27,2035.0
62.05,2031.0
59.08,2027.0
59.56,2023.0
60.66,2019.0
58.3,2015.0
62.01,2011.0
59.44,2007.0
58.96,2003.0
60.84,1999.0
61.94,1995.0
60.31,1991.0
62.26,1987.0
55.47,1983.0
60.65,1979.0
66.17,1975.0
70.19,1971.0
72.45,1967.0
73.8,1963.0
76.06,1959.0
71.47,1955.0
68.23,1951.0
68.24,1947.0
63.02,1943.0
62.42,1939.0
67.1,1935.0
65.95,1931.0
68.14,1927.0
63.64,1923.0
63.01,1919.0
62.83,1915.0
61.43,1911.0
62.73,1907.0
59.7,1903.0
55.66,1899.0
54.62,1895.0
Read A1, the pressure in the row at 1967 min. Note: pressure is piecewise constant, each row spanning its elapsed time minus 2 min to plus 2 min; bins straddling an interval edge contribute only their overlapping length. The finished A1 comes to 72.45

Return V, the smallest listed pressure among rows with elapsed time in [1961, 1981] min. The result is 60.65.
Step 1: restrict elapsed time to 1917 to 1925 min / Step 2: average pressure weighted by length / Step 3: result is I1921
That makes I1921 63.3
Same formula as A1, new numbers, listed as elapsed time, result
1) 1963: 73.8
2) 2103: 63.24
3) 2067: 61.6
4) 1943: 63.02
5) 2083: 63.44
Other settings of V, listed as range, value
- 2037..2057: 58.4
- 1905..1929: 61.43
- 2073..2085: 60.24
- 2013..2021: 58.3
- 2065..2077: 61.6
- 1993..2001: 60.84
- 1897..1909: 55.66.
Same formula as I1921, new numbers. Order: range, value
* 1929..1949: 65.3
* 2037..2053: 60.6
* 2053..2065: 63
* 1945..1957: 69.3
